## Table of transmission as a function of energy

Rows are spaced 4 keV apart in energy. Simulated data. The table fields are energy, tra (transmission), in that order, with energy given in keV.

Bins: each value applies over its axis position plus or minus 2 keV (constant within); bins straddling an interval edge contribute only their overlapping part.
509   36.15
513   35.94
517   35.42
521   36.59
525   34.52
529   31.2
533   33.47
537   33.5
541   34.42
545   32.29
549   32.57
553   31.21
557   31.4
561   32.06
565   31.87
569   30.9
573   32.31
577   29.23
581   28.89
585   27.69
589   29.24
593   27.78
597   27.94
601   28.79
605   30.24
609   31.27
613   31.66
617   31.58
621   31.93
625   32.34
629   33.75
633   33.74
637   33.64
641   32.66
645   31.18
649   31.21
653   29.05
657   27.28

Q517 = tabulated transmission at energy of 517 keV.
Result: 35.42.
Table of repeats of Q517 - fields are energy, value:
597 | 27.94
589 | 29.24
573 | 32.31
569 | 30.9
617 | 31.58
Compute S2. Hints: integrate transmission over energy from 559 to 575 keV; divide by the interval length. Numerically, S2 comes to 31.8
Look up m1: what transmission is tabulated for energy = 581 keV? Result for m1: 28.89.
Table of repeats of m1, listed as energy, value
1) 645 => 31.18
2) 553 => 31.21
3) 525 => 34.52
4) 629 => 33.75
